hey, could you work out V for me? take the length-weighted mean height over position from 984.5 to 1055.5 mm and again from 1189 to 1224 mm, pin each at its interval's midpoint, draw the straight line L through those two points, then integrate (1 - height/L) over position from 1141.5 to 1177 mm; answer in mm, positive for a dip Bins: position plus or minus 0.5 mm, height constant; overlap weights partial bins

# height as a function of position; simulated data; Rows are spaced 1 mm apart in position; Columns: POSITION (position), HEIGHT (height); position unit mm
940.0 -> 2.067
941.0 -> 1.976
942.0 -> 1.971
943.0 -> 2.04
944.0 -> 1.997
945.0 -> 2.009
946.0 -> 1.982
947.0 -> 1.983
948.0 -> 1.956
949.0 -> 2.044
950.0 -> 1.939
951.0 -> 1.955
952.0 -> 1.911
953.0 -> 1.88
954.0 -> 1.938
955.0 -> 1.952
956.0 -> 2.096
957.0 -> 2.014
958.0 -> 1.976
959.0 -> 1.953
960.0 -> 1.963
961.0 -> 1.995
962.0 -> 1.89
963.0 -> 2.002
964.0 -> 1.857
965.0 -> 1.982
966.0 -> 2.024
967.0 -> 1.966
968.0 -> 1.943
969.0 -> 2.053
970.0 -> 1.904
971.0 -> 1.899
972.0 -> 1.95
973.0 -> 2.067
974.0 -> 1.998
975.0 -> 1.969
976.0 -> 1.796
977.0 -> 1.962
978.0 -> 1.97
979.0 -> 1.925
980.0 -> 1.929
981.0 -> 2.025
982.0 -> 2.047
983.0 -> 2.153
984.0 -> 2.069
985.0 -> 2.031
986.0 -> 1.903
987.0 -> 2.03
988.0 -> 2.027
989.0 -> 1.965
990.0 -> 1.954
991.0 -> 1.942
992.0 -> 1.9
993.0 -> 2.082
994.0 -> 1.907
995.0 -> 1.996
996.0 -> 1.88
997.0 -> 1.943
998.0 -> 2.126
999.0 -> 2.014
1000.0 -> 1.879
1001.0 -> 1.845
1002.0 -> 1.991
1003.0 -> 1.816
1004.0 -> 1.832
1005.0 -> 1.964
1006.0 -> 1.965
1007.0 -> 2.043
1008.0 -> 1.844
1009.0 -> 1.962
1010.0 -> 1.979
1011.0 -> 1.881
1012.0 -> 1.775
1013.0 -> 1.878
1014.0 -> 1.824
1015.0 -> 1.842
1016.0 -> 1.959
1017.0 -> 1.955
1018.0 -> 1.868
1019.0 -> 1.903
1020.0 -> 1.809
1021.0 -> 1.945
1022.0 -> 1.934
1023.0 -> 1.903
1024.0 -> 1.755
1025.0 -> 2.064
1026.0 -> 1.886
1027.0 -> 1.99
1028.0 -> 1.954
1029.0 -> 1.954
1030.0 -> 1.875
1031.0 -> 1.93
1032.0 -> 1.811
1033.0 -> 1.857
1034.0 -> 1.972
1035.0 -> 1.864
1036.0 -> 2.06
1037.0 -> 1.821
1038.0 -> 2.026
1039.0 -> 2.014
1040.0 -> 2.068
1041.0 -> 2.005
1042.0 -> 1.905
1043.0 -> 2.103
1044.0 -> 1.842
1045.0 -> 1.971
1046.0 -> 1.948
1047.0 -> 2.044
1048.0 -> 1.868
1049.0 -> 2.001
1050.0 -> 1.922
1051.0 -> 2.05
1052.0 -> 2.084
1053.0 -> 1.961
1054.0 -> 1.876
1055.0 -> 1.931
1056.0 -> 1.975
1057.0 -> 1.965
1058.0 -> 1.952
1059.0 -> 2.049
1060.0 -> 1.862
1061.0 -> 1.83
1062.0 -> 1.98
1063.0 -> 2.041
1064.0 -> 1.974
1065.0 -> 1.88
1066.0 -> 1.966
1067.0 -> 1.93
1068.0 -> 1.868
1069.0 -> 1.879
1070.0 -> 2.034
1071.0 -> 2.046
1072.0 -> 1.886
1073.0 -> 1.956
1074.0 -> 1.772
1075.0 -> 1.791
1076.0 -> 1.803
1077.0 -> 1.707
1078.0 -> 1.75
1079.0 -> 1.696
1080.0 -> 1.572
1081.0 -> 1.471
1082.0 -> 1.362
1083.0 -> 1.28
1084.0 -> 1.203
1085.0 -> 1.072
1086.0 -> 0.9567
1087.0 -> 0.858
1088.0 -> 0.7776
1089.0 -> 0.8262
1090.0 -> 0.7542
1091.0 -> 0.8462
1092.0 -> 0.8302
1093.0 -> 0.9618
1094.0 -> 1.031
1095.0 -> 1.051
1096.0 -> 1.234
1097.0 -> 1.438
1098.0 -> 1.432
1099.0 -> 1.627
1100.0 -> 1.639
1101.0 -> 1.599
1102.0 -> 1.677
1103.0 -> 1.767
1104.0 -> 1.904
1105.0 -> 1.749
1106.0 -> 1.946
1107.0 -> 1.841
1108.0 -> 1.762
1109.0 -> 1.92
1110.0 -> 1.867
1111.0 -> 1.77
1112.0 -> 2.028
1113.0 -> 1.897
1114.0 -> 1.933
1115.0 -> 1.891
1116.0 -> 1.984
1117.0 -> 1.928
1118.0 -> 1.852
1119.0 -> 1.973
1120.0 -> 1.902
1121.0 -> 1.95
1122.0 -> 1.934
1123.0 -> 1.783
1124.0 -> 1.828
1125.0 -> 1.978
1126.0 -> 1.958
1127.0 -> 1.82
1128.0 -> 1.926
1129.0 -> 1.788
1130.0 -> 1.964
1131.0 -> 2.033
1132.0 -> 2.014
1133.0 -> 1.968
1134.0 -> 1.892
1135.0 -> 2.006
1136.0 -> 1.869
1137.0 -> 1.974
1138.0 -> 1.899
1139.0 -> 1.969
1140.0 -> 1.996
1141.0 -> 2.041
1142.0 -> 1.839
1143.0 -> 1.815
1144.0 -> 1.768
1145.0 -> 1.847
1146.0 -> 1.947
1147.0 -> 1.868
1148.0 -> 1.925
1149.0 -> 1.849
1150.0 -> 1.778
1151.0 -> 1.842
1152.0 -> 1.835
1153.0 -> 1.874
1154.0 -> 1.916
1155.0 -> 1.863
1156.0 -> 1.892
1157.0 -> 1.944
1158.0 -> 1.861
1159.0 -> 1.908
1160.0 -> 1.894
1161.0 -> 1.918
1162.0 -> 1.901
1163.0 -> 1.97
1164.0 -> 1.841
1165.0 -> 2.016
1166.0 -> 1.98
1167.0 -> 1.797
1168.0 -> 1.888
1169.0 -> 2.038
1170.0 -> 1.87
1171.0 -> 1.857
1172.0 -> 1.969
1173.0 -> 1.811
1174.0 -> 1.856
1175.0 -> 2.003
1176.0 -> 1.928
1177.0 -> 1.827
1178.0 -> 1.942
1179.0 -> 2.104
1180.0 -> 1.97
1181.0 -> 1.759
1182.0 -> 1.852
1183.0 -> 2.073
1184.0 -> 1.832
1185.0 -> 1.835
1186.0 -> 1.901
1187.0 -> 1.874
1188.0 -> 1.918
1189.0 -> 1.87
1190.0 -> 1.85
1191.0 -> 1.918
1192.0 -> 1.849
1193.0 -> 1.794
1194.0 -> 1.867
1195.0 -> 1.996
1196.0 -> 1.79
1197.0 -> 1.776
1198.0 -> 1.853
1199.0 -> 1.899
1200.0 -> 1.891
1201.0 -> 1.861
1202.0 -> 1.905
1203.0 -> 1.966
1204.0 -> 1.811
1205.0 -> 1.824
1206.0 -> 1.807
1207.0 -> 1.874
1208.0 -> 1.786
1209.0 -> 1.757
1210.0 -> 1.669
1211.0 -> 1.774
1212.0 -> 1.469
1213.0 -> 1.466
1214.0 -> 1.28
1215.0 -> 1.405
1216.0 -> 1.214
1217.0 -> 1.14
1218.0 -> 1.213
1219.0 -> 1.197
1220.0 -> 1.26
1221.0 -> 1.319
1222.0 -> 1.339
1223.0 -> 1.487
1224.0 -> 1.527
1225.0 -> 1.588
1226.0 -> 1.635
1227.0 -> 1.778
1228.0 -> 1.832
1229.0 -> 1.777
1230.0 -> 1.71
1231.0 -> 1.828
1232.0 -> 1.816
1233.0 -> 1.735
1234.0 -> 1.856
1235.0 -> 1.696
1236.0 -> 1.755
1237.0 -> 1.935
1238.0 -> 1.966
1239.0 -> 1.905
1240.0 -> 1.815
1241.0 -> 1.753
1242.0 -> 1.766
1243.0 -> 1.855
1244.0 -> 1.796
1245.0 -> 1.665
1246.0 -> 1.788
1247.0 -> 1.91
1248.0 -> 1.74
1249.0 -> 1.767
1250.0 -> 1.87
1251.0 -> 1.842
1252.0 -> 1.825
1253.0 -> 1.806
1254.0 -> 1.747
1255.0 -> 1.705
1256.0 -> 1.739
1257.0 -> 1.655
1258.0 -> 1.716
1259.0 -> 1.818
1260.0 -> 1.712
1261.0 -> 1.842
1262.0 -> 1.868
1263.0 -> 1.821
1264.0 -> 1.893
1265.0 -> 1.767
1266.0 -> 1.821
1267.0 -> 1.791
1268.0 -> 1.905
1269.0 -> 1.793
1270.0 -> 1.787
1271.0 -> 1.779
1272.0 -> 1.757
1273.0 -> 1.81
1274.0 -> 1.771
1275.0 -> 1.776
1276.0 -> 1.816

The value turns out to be -3.3 mm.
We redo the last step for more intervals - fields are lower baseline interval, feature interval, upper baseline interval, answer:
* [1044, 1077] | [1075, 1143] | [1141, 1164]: 8.8 mm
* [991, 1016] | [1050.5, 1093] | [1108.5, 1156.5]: 6.0 mm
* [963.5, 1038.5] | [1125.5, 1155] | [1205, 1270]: -1.7 mm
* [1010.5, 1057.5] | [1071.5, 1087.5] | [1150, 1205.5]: 3.4 mm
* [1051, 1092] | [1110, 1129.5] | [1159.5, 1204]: -1.5 mm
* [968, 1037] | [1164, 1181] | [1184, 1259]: -1.4 mm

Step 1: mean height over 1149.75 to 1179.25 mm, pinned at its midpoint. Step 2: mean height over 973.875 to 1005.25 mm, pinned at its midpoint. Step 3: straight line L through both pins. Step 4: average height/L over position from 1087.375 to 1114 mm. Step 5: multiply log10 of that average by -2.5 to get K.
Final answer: 0.29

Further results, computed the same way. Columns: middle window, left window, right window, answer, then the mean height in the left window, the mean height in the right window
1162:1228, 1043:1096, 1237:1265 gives 0.00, 1.65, 1.8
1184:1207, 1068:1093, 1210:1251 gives -0.17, 1.42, 1.64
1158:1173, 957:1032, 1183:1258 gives -0.08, 1.95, 1.73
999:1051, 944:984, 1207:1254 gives -0.01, 1.97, 1.66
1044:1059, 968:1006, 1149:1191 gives -0.01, 1.97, 1.9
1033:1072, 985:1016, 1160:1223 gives -0.04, 1.93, 1.78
